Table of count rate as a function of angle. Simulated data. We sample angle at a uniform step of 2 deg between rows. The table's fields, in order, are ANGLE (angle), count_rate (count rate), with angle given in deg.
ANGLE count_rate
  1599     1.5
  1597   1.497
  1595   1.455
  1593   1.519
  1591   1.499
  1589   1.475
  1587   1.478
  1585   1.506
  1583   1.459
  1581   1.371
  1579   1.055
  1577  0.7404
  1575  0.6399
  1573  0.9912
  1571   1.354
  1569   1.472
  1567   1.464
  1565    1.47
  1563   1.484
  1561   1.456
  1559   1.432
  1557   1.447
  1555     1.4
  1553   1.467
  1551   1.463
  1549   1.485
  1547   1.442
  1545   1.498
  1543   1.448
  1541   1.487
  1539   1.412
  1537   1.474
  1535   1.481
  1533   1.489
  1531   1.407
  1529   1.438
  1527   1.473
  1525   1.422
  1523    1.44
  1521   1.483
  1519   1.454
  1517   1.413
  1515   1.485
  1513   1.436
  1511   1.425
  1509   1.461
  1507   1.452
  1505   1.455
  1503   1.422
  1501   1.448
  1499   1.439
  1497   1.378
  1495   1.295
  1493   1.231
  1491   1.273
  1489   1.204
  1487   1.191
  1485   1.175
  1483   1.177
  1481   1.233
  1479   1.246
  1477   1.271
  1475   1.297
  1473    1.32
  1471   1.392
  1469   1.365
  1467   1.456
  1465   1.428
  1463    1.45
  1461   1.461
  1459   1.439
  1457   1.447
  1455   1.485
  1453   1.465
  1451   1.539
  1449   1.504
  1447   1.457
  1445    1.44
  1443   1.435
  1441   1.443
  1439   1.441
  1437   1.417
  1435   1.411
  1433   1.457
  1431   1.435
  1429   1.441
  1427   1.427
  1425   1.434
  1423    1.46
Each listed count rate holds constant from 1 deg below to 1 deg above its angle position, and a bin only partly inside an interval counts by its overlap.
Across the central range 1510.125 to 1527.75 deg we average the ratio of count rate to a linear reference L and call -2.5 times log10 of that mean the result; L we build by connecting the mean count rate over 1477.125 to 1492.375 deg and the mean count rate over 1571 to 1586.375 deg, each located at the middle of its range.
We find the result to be -0.22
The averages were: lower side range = 1.22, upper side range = 1.13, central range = 1.45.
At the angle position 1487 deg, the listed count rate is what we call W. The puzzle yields 1.191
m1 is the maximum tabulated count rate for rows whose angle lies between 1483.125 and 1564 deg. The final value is 1.498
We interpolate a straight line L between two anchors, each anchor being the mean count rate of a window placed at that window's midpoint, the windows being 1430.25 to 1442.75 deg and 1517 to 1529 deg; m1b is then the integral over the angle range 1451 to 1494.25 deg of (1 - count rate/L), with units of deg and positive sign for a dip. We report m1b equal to 3.1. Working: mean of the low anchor 1.43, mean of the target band 1.34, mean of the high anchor 1.45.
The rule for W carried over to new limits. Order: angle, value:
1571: 1.354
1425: 1.434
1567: 1.464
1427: 1.427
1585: 1.506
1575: 0.6399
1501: 1.448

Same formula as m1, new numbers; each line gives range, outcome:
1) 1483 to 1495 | 1.295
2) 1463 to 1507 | 1.456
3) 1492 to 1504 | 1.448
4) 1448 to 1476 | 1.539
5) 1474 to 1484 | 1.297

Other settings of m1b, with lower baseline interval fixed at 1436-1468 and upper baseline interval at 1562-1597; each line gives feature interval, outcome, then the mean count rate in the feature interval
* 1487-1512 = 0.7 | 1.37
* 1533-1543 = -0.7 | 1.46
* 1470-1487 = 2.0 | 1.26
